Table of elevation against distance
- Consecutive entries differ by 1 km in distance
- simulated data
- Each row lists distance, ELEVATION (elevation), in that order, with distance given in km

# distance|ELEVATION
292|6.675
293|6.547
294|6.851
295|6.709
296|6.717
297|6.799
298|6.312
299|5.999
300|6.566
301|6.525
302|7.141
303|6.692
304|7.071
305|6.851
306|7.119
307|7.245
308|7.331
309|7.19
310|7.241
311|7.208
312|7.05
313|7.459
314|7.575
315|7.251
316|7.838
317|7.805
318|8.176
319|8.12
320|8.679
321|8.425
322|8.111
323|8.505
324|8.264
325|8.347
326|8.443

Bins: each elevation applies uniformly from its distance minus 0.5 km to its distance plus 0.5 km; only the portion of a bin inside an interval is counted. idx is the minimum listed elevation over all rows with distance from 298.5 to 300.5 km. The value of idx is 5.999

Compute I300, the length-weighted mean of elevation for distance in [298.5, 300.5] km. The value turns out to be 6.28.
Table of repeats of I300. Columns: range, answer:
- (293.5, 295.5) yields 6.78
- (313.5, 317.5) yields 7.62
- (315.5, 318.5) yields 7.94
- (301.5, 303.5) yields 6.92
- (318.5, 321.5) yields 8.41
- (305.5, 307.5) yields 7.18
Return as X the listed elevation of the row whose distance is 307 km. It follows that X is 7.245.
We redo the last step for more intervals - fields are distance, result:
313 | 7.459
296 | 6.717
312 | 7.05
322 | 8.111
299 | 5.999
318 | 8.176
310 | 7.241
